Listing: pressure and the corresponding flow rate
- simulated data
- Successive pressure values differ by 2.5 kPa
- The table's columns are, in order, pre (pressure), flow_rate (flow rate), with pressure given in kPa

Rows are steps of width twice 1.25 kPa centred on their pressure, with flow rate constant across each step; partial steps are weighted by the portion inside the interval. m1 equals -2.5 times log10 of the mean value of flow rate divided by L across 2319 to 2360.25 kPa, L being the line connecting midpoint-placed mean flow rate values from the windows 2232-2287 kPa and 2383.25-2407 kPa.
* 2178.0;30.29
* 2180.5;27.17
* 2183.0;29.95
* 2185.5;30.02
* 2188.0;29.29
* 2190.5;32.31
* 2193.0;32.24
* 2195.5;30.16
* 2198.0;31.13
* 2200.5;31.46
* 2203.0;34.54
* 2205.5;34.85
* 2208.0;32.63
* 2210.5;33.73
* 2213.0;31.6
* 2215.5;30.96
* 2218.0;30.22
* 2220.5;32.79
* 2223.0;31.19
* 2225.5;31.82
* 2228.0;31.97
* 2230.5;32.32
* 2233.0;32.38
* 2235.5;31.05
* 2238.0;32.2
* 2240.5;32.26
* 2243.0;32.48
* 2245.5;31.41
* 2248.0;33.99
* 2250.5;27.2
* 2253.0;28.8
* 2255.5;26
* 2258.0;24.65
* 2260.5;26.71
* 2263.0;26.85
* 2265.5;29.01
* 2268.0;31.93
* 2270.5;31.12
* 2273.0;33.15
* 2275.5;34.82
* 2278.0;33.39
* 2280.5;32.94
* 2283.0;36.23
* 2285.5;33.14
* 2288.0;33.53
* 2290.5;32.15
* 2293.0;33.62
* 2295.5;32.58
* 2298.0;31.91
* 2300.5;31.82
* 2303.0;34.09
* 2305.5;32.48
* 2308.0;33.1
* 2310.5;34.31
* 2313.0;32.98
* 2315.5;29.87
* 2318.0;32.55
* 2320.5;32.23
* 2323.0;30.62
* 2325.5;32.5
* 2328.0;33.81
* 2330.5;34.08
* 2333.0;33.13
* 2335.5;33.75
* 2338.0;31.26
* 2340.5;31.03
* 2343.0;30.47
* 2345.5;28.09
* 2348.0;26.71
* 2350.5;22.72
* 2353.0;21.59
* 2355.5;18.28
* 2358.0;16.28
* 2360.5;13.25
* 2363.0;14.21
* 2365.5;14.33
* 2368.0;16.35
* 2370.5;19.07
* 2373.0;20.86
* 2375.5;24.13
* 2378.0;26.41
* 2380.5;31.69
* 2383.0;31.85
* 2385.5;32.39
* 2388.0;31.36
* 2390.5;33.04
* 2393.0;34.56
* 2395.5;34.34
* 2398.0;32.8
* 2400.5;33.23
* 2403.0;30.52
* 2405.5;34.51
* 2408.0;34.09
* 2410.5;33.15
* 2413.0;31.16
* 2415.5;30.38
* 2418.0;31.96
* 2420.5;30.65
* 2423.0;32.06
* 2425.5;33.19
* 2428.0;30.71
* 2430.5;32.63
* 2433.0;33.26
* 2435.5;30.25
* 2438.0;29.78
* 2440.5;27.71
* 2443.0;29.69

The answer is 0.14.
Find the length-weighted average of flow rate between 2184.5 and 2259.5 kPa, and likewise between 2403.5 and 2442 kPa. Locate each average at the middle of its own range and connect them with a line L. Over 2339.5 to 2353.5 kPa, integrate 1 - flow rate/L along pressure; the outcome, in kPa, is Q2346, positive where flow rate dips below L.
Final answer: 2.0 kPa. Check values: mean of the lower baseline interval 31.2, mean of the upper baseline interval 31.7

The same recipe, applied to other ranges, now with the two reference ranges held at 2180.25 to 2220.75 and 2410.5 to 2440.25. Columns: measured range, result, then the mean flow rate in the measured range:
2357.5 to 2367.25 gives 5.26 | 14.5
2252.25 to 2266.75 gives 2.10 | 26.9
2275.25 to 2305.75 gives -1.72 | 33.3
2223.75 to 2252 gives -0.16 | 31.7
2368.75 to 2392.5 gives 2.72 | 27.8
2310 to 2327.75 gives -0.38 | 32.2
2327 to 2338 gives -0.68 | 33.4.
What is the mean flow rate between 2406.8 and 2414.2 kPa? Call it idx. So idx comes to 32.8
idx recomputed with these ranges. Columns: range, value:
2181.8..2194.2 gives 30.8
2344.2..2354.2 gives 24.8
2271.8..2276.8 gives 34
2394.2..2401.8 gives 33.4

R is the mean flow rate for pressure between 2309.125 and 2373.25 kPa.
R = 26.4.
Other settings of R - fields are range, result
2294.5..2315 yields 32.8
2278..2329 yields 32.8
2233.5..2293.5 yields 31.2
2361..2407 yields 27.3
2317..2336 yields 32.8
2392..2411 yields 33.4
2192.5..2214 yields 32.5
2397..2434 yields 32.3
